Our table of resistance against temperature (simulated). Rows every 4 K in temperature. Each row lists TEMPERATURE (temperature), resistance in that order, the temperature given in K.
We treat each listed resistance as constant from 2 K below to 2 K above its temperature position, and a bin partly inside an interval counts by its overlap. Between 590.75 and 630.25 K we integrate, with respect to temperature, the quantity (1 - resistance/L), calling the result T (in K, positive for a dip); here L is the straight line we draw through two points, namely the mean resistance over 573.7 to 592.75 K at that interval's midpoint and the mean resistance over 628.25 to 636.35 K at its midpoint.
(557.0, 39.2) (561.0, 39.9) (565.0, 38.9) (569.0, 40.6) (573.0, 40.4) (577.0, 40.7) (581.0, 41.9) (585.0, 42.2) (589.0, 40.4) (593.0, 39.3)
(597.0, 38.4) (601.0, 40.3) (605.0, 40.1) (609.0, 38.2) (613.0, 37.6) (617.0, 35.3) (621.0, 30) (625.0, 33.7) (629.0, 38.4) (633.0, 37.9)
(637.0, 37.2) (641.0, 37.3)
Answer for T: 2.2 K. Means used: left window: 41.1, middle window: 37.1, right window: 38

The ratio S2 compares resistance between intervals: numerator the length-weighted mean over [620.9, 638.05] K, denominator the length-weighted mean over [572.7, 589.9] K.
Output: 0.87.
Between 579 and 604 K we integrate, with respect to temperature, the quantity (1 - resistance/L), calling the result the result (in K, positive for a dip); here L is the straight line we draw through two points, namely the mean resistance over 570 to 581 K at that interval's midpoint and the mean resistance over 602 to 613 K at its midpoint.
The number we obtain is -0.3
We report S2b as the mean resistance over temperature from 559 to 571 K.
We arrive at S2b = 39.8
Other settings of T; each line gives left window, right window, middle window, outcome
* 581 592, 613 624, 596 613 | -1.0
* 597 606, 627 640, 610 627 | 1.9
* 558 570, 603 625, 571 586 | -1.0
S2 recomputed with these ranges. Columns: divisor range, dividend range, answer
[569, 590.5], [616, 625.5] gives 0.79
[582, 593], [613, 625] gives 0.82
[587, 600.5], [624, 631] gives 0.92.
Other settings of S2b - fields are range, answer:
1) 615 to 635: 35.1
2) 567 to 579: 40.6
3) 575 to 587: 41.6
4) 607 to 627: 35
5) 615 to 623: 32.6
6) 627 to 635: 38.1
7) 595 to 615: 38.9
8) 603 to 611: 39.2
